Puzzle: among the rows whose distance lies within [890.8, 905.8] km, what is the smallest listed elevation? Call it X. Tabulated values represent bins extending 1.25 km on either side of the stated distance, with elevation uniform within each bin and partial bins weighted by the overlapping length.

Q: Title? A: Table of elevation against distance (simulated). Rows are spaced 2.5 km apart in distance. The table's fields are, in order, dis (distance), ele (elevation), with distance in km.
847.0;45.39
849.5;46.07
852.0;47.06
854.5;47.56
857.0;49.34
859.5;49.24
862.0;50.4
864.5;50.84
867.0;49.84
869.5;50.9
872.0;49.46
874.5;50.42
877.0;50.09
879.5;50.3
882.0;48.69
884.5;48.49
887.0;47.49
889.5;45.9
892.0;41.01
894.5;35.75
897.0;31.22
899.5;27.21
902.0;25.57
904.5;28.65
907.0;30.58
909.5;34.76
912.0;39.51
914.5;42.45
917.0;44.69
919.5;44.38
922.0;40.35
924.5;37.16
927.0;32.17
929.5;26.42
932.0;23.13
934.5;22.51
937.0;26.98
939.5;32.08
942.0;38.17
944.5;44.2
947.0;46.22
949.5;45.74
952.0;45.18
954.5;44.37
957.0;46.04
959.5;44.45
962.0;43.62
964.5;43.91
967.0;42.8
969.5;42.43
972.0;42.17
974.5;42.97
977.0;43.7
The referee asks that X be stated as 25.57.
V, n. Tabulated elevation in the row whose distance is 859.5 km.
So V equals 49.24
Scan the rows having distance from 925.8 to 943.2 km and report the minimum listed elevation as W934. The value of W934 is 22.51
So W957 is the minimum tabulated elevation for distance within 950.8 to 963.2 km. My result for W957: 43.62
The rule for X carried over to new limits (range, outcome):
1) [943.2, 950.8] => 44.2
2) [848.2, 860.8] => 46.07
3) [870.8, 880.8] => 49.46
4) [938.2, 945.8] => 32.08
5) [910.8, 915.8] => 39.51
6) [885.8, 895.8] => 35.75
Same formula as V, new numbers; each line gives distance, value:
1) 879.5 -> 50.3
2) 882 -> 48.69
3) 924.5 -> 37.16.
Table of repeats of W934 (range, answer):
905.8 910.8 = 30.58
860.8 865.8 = 50.4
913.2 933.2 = 23.13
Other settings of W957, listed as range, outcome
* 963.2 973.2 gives 42.17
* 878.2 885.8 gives 48.49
